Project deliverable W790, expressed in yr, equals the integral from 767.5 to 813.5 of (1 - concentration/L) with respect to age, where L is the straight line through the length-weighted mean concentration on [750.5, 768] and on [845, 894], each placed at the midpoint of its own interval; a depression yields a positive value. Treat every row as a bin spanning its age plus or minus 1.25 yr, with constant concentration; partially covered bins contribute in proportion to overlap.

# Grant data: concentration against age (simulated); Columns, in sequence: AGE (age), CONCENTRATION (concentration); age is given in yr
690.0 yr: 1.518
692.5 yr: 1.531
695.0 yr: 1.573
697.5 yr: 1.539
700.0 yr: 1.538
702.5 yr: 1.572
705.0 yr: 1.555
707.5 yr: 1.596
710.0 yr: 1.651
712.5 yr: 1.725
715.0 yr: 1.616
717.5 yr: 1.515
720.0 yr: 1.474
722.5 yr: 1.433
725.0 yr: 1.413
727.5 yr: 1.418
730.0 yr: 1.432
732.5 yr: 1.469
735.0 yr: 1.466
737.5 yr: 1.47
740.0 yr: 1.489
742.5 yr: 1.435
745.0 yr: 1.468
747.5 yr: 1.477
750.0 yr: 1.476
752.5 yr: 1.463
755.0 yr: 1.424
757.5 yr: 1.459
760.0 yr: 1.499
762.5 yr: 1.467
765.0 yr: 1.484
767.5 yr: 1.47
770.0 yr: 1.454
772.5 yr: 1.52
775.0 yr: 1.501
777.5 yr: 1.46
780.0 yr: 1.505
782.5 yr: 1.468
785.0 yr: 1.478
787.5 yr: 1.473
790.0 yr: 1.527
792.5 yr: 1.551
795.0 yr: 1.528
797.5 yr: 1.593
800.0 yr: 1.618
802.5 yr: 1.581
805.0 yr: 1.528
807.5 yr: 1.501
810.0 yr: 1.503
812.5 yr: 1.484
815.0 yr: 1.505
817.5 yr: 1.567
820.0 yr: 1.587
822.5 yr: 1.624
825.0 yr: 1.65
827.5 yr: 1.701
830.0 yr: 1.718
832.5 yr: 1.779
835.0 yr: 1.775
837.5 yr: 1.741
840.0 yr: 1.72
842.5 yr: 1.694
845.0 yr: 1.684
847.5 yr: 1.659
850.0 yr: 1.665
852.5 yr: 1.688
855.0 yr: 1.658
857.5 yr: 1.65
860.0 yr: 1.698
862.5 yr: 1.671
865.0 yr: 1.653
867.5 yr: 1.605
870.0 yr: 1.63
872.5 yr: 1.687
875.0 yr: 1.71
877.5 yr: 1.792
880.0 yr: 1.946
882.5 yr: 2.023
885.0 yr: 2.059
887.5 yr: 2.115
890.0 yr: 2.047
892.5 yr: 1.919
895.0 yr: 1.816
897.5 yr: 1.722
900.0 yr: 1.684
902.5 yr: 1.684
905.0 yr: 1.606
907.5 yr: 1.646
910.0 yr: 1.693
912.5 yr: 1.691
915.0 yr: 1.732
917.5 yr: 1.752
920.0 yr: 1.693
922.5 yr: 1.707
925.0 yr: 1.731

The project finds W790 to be 1.2 yr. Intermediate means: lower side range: 1.47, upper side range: 1.78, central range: 1.51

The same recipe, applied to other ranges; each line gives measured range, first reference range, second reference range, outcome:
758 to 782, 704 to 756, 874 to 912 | 1.46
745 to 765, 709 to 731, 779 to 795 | 0.57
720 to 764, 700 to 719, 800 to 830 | 3.71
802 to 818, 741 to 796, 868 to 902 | 0.92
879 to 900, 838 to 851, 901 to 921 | -3.14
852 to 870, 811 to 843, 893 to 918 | 0.22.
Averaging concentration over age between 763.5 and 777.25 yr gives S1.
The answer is 1.48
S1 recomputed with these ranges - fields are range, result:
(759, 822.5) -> 1.52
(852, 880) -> 1.69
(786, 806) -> 1.55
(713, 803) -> 1.49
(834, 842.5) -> 1.74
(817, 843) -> 1.69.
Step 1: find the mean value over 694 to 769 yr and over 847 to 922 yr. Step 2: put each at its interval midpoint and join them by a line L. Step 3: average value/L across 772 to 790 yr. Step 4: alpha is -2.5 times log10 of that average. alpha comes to 0.07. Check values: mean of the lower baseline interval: 1.5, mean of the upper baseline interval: 1.75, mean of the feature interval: 1.49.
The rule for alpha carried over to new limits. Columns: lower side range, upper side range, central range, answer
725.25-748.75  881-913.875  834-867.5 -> 0.02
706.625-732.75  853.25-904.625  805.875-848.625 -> 0.04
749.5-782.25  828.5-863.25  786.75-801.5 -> 0.00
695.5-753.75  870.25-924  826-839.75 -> -0.03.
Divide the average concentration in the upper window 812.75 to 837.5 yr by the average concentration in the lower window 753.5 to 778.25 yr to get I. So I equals 1.12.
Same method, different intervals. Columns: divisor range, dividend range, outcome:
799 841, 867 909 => 1.11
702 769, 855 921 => 1.18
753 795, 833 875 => 1.13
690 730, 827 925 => 1.13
